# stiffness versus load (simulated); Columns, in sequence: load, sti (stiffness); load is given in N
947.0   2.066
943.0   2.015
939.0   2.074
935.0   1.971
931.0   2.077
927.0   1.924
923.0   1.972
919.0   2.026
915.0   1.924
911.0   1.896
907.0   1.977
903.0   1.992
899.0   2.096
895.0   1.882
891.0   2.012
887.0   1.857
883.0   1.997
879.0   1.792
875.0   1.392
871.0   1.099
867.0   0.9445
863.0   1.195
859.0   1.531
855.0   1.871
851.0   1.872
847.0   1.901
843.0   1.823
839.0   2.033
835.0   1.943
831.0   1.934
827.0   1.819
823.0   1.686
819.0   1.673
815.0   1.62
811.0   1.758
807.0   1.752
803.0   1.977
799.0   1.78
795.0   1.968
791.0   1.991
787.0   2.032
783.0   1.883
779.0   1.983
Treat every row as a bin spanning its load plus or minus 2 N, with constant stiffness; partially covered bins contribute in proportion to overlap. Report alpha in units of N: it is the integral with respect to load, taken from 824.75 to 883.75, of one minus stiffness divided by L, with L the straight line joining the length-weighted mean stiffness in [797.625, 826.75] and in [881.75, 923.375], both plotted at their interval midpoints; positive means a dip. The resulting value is 5.7 N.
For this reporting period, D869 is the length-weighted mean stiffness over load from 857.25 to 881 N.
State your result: 1.32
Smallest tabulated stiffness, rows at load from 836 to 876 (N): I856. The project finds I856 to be 0.9445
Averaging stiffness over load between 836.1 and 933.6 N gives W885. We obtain 1.8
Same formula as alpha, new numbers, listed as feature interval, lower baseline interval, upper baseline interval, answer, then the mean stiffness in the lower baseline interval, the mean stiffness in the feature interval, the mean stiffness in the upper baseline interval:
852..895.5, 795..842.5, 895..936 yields 7.3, 1.82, 1.59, 1.98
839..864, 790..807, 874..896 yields 1.6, 1.9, 1.75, 1.84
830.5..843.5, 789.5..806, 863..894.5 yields -1.5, 1.92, 1.95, 1.57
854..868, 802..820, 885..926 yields 3.6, 1.75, 1.38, 1.96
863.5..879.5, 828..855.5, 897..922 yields 5.7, 1.91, 1.25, 1.98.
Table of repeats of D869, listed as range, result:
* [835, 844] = 1.94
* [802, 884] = 1.69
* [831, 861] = 1.86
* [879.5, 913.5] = 1.96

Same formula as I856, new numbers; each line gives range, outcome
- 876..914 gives 1.792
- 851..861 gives 1.531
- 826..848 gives 1.819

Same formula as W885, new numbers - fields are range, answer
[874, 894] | 1.83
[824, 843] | 1.91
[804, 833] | 1.76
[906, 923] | 1.96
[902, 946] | 1.99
